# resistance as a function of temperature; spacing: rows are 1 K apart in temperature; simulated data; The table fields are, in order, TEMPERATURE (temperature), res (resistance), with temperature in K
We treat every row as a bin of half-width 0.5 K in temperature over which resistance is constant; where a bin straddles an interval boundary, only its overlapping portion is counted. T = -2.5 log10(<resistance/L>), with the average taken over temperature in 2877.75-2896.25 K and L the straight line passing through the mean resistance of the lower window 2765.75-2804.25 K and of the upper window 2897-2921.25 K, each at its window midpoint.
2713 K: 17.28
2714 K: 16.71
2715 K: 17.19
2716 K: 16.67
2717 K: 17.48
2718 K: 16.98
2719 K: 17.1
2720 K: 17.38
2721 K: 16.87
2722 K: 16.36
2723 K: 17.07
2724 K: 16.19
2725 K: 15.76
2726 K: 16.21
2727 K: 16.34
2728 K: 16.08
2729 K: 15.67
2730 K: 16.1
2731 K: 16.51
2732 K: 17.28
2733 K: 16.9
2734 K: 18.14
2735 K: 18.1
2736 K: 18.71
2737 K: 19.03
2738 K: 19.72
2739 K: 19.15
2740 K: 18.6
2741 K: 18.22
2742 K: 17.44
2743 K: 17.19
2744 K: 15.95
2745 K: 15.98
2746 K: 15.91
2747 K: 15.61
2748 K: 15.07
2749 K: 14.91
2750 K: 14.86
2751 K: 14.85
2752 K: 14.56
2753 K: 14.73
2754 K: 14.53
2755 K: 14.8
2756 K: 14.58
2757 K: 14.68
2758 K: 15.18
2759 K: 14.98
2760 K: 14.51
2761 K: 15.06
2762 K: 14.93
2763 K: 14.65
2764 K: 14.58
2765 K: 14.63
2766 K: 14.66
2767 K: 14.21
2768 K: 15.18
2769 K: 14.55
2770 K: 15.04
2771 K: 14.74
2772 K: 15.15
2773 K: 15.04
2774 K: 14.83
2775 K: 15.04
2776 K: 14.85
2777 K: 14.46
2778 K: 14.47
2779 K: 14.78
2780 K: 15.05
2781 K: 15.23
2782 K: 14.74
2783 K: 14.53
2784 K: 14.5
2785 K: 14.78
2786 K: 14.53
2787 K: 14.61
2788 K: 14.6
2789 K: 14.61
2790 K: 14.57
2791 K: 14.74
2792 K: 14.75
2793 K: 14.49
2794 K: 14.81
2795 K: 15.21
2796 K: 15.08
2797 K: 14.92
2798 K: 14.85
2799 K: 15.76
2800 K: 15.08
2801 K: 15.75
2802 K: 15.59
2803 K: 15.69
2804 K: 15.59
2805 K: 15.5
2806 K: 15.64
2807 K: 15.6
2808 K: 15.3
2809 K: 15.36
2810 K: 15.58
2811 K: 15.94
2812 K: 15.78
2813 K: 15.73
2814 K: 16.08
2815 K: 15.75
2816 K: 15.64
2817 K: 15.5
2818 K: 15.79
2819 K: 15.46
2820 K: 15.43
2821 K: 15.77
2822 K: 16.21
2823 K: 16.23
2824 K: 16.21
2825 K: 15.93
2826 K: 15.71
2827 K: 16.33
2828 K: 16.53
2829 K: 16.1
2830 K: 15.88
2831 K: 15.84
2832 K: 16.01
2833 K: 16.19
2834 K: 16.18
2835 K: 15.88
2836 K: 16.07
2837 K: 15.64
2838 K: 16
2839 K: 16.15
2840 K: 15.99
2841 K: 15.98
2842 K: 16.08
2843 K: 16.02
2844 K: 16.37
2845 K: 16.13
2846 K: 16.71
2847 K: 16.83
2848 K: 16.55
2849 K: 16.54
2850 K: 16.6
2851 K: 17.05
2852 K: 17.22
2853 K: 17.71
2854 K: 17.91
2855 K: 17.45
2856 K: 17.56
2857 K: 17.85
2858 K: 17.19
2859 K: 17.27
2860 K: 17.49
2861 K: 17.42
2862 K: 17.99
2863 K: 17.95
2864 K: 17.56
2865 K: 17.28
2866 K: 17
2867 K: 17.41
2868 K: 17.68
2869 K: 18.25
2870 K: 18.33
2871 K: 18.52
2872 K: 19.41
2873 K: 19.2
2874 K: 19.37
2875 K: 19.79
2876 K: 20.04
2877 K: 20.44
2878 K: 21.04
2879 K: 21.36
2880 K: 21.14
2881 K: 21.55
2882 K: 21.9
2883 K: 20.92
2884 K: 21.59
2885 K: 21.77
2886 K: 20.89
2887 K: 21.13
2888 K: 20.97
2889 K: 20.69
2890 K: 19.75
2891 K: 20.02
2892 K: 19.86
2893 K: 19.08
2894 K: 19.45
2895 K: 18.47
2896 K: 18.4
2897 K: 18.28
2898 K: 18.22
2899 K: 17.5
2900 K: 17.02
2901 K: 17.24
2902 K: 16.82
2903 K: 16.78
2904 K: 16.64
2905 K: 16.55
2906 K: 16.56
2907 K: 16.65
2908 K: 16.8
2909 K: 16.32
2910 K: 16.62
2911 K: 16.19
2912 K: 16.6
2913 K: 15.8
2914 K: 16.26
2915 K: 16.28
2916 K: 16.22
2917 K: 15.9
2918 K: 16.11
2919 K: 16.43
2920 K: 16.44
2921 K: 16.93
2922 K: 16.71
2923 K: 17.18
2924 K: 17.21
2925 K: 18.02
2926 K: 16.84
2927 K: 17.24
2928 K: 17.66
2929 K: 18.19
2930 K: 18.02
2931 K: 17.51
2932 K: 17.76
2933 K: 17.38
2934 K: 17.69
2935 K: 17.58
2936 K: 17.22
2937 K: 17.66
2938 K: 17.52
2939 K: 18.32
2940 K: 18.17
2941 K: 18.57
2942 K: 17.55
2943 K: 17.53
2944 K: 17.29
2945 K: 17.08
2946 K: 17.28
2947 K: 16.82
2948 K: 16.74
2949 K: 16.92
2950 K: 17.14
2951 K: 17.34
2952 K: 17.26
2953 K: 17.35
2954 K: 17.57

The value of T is -0.25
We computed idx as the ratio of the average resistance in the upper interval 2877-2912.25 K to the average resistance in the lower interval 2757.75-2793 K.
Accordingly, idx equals 1.28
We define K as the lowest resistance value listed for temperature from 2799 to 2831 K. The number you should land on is 15.08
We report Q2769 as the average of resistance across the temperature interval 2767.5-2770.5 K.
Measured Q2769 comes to 14.9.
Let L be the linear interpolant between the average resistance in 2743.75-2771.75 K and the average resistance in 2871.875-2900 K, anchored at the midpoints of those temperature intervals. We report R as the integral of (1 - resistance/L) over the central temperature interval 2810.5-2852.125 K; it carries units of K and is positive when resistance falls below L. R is 4.1 K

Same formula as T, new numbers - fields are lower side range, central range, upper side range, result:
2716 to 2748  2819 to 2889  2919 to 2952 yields -0.03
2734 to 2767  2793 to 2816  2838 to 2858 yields 0.06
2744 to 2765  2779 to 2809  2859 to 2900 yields 0.09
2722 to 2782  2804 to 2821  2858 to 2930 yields 0.08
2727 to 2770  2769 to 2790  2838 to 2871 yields 0.11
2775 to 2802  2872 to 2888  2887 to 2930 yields -0.23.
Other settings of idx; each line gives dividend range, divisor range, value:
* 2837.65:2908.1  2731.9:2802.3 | 1.18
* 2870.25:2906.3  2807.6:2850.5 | 1.21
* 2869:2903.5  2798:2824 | 1.25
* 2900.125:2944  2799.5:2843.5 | 1.08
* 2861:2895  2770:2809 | 1.31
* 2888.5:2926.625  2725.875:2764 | 1.07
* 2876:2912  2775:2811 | 1.26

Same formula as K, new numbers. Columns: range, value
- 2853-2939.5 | 15.8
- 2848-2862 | 16.54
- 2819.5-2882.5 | 15.43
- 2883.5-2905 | 16.55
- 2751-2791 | 14.21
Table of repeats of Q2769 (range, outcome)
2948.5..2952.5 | 17.2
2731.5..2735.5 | 17.6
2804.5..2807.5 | 15.6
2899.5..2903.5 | 17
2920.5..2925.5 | 17.2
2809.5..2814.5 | 15.8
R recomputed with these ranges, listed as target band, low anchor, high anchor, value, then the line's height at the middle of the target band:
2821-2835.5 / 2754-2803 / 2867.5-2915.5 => 0.43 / 16.6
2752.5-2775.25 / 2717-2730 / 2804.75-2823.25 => 1.92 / 16.2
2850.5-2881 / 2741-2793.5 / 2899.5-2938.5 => -4.12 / 16.2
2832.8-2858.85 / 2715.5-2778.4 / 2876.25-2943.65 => 1.00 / 17.3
